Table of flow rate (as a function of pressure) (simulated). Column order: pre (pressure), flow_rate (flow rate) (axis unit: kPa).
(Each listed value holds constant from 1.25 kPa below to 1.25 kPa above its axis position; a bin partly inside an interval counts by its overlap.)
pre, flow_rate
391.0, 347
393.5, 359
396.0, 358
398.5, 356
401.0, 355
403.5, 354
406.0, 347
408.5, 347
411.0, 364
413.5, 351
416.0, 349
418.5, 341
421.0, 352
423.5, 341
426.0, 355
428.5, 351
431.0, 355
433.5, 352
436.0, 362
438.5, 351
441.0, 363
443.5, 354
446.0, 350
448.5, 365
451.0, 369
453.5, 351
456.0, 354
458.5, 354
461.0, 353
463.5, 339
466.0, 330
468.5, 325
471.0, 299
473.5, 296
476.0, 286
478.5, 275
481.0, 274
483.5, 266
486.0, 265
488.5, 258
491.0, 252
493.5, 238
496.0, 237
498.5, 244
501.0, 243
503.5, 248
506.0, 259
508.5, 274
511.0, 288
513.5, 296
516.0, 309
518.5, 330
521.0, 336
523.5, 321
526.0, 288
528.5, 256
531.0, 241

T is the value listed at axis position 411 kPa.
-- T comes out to 364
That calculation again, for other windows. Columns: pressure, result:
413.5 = 351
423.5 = 341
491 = 252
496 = 237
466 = 330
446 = 350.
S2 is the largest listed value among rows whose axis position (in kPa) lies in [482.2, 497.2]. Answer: 266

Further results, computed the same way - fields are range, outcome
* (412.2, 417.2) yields 351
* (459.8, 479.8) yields 353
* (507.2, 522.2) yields 336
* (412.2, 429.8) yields 355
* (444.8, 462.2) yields 369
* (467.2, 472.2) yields 325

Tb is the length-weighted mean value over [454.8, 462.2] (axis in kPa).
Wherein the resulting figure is 354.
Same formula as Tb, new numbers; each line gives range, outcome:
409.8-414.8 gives 357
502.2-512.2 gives 267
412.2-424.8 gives 347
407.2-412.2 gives 355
